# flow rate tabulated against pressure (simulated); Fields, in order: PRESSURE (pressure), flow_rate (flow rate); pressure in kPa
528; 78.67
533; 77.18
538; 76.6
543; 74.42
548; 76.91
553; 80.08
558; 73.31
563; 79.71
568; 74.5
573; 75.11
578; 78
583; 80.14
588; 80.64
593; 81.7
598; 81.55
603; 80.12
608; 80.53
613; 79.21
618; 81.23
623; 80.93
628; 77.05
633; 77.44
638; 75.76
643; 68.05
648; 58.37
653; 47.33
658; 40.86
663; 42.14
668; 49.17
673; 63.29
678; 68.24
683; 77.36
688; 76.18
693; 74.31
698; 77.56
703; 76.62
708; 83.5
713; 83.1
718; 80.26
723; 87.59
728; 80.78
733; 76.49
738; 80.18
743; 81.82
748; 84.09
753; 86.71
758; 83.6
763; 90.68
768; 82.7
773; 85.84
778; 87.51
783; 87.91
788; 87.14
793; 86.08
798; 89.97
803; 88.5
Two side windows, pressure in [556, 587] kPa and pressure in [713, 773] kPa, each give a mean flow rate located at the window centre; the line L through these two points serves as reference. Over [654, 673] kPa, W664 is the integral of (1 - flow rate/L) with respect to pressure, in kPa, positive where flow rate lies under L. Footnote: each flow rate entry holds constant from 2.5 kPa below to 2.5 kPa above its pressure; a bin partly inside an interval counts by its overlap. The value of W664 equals 7.9 kPa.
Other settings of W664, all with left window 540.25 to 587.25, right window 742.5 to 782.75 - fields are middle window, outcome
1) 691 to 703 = 0.97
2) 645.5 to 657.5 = 4.45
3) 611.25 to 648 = 1.89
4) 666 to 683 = 3.91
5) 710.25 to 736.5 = 0.74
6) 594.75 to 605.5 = -0.31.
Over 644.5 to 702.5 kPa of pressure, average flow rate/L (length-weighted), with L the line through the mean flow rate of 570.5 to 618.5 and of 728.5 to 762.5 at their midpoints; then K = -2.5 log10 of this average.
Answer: 0.29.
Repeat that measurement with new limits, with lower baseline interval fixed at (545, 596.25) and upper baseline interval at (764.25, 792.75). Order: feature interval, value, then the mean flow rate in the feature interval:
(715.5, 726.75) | 0.01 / 83.6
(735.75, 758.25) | 0.02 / 83.3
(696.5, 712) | 0.05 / 79.7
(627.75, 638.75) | 0.05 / 76.8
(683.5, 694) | 0.10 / 75.8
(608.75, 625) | -0.01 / 80.5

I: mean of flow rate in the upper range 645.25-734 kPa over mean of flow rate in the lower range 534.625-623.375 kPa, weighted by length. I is 0.9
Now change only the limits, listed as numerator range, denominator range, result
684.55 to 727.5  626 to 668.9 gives 1.34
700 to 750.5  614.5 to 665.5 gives 1.25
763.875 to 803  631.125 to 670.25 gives 1.52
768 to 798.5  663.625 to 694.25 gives 1.31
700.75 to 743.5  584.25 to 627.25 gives 1.01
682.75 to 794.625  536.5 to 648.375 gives 1.07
